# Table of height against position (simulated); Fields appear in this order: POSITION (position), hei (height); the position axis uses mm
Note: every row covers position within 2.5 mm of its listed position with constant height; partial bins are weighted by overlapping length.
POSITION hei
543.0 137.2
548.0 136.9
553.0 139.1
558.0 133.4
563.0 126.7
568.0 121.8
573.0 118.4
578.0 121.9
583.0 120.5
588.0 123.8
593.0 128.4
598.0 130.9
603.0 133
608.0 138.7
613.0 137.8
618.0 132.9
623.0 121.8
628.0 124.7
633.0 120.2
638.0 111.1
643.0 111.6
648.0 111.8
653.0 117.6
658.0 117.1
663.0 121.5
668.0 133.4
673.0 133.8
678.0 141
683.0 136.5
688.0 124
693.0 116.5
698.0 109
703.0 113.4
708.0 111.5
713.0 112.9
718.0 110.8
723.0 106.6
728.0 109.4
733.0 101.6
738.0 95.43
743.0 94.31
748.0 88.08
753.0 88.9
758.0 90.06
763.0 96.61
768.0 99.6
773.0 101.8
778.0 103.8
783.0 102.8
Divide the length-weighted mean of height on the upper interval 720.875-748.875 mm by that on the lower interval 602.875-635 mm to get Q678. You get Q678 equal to 0.8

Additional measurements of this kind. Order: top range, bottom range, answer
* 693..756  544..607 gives 0.81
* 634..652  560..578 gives 0.92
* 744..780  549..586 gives 0.75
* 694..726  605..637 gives 0.86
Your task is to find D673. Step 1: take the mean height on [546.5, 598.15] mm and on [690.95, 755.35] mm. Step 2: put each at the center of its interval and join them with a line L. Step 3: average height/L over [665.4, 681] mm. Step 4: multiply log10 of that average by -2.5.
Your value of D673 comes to -0.21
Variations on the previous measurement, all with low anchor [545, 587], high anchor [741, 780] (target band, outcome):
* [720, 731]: -0.07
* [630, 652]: 0.01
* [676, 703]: -0.16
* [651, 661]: -0.05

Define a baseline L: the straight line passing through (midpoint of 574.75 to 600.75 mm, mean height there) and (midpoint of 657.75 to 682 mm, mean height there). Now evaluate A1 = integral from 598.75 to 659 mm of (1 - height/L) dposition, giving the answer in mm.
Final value 2.0 mm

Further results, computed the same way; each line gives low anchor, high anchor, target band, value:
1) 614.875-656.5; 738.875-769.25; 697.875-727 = -2.5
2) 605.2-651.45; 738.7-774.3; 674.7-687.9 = -2.9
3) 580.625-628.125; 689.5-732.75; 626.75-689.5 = -1.8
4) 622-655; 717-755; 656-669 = -1.3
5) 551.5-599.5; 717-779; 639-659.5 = 0.0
